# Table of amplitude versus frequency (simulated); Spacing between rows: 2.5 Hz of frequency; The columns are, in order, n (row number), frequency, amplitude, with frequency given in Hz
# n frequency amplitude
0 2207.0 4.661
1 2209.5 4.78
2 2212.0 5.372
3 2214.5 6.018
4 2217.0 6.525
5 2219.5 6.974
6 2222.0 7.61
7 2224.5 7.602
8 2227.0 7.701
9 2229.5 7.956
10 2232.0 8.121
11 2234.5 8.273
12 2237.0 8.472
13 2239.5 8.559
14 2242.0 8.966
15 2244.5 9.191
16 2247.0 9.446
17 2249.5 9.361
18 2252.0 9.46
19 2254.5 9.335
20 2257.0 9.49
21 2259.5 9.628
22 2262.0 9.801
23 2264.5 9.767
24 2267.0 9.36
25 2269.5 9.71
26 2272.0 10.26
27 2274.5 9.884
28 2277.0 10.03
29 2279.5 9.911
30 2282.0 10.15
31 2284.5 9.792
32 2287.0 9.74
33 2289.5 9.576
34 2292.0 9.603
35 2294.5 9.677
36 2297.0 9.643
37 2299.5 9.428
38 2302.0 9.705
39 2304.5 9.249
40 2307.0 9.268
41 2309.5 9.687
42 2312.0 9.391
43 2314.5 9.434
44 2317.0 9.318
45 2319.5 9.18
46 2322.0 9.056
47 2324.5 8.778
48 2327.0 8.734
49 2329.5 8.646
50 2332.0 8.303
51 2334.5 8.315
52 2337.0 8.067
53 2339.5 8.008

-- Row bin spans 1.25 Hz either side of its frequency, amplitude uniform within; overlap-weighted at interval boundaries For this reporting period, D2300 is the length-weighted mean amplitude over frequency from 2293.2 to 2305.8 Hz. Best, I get 9.54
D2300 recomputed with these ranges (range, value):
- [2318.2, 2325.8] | 9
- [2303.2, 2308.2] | 9.26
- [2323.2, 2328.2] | 8.76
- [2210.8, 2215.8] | 5.71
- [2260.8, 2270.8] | 9.66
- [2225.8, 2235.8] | 8.02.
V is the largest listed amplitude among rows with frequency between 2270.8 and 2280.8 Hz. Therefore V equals 10.26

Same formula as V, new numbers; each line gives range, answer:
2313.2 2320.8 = 9.434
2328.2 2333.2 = 8.646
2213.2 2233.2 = 8.121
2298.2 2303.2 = 9.705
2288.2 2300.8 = 9.677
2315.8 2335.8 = 9.318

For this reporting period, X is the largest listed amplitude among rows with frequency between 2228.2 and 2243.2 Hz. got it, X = 8.966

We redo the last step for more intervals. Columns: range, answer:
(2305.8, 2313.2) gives 9.687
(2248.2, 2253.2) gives 9.46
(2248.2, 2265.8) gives 9.801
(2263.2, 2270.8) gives 9.767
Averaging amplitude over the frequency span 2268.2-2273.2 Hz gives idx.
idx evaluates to 9.98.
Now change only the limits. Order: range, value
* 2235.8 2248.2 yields 8.93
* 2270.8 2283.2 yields 10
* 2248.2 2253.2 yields 9.41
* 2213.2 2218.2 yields 6.26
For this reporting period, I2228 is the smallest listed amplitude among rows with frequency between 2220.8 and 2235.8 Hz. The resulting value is 7.602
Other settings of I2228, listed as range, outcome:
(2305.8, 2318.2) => 9.268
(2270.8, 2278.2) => 9.884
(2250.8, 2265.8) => 9.335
